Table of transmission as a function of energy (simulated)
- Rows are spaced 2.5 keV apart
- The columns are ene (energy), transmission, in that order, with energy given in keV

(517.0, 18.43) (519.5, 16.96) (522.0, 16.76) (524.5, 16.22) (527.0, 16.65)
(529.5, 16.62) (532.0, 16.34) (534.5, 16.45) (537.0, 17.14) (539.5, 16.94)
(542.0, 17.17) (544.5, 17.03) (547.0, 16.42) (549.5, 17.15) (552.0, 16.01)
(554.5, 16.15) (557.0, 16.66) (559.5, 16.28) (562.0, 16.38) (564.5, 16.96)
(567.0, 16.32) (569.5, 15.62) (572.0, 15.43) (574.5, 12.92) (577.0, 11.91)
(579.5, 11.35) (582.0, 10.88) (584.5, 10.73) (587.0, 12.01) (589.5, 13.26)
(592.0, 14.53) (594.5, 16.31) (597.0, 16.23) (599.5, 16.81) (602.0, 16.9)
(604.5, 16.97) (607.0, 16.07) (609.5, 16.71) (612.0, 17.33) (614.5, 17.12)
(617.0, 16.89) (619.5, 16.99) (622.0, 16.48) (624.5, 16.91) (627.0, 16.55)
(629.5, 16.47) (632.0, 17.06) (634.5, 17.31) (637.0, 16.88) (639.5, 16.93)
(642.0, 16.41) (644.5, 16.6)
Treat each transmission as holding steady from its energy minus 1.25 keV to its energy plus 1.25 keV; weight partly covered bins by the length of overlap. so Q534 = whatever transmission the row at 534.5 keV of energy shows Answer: 16.45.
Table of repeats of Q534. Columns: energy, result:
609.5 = 16.71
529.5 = 16.62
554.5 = 16.15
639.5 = 16.93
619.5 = 16.99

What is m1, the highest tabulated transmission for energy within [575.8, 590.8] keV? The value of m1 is 13.26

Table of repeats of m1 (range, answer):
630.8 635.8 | 17.31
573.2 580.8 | 12.92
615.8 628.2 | 16.99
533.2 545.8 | 17.17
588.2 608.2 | 16.97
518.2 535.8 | 16.96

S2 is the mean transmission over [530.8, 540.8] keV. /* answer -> 16.7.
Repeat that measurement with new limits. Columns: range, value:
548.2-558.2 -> 16.5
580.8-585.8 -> 10.8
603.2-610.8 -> 16.6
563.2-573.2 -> 16.1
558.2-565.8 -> 16.5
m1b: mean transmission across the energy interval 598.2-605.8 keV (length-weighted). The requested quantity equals 16.9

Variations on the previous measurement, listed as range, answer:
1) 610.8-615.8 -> 17.2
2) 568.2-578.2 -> 14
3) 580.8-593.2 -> 12.3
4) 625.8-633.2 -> 16.7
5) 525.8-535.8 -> 16.5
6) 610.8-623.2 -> 17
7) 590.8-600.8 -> 16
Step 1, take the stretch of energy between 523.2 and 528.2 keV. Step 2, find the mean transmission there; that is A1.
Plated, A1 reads 16.4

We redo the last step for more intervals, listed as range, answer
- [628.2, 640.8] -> 16.9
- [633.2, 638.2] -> 17.1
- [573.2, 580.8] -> 12.1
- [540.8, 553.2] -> 16.8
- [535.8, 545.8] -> 17.1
